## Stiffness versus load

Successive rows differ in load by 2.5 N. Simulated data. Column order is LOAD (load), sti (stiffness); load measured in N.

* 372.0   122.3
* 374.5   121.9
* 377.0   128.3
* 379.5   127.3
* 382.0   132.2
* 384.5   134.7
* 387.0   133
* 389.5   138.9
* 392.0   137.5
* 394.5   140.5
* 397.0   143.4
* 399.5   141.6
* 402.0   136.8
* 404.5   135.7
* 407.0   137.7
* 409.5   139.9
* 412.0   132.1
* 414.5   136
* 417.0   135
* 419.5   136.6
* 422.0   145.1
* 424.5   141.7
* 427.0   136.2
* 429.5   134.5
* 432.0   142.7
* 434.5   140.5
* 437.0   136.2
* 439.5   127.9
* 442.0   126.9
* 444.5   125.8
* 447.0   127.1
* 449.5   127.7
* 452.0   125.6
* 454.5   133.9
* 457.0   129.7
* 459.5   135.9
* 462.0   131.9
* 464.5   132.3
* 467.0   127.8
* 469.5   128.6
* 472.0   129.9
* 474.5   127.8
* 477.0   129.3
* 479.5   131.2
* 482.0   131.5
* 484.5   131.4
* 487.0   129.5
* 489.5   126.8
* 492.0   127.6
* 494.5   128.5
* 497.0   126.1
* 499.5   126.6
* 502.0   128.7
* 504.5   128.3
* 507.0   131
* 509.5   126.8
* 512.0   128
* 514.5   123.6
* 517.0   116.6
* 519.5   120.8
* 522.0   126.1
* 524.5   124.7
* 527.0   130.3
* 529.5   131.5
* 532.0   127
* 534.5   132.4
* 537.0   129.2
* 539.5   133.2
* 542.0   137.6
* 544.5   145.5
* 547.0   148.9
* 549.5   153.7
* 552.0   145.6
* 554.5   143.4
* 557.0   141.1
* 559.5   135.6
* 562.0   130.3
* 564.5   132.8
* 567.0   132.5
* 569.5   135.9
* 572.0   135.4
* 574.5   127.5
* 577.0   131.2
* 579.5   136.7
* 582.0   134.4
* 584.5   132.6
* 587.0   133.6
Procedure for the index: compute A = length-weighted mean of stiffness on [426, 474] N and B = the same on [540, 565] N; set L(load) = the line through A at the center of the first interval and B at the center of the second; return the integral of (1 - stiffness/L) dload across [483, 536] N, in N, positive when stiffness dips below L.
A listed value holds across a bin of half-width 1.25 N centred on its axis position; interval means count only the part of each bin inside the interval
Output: 3.9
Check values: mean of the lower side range 132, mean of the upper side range 141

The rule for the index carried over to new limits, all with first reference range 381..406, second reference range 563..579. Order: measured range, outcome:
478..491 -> 0.5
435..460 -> 1.1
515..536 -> 1.2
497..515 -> 0.9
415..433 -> -0.3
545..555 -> -1.1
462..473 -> 0.5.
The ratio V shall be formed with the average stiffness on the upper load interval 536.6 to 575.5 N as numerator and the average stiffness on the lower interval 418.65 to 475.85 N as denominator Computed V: 1.0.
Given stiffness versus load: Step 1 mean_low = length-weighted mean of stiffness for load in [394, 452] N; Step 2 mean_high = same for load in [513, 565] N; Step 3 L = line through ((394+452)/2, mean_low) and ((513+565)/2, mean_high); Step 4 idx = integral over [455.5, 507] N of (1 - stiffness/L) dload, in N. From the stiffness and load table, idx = 2.0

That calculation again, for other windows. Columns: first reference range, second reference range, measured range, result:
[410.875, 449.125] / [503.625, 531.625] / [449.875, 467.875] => 0.1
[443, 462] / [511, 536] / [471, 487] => -0.2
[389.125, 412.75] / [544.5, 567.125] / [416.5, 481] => 3.1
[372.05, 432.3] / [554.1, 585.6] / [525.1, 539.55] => 0.5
